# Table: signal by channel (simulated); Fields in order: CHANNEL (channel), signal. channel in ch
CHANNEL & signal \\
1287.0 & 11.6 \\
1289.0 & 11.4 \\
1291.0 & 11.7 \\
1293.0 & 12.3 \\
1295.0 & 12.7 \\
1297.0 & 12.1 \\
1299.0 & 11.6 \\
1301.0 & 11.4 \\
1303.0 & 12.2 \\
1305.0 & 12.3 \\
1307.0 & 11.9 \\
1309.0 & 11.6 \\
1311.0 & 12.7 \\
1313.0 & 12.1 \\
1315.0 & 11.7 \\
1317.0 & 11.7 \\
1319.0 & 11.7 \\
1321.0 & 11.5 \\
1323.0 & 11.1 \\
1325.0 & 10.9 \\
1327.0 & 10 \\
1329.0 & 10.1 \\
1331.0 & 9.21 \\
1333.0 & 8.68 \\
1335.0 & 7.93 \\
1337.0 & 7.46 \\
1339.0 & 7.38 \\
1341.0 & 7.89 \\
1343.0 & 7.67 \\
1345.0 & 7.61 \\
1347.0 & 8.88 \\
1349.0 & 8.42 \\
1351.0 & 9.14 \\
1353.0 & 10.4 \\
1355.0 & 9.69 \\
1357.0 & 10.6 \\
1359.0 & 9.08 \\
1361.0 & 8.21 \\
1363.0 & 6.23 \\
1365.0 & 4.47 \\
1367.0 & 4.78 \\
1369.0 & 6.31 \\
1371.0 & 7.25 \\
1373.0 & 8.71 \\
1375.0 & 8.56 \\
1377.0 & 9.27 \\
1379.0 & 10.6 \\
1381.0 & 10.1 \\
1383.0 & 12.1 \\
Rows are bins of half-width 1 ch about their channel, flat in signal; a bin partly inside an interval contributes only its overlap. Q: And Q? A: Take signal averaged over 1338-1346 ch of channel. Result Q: 7.64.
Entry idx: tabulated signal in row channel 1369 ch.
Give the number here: 6.31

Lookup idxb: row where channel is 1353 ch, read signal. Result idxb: 10.4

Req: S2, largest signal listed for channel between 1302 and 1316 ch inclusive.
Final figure 12.7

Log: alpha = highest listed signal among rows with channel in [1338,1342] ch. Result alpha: 7.89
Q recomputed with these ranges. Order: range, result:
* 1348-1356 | 9.41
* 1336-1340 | 7.42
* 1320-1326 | 11.2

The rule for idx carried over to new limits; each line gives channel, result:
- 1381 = 10.1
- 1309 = 11.6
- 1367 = 4.78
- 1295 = 12.7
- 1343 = 7.67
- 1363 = 6.23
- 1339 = 7.38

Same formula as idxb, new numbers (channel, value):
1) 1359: 9.08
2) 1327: 10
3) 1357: 10.6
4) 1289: 11.4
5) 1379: 10.6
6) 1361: 8.21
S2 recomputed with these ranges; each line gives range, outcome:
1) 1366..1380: 10.6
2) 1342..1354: 10.4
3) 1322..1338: 11.1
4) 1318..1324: 11.7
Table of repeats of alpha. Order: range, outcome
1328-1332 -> 10.1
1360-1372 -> 8.21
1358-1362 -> 9.08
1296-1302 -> 12.1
